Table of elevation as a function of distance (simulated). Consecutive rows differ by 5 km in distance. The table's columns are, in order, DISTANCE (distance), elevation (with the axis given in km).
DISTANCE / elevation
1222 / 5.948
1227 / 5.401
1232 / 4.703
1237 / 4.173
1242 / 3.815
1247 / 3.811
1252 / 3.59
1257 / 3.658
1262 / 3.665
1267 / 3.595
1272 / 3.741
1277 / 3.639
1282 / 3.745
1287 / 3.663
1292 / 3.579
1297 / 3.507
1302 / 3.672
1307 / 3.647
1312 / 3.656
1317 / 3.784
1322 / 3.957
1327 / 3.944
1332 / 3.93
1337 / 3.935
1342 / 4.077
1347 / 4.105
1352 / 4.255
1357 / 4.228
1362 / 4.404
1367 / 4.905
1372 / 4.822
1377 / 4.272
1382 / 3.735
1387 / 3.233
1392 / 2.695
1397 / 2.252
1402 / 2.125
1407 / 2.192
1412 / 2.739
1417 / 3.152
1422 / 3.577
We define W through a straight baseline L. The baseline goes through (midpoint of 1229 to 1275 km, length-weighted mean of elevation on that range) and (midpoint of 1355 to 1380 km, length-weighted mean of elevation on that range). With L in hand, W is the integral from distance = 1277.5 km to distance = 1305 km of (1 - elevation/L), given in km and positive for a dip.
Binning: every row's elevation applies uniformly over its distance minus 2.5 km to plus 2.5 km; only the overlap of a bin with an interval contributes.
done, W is 3.1 km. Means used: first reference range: 3.88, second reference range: 4.52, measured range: 3.63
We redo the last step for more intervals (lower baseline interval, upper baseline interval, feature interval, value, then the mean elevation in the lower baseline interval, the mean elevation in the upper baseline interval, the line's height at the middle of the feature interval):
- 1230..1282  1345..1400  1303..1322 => 0.6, 3.83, 3.88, 3.85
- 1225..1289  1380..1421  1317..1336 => -3.1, 3.93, 2.78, 3.37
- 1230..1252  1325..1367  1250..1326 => 7.8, 4.05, 4.16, 4.1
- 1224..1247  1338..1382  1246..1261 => 2.6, 4.48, 4.33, 4.46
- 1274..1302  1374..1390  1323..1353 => -2.7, 3.63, 3.75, 3.69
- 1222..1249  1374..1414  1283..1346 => -1.1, 4.54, 2.93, 3.74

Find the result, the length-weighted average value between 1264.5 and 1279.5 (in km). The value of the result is 3.66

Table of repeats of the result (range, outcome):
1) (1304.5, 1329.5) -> 3.8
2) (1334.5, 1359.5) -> 4.12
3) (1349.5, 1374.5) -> 4.52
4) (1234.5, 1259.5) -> 3.81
